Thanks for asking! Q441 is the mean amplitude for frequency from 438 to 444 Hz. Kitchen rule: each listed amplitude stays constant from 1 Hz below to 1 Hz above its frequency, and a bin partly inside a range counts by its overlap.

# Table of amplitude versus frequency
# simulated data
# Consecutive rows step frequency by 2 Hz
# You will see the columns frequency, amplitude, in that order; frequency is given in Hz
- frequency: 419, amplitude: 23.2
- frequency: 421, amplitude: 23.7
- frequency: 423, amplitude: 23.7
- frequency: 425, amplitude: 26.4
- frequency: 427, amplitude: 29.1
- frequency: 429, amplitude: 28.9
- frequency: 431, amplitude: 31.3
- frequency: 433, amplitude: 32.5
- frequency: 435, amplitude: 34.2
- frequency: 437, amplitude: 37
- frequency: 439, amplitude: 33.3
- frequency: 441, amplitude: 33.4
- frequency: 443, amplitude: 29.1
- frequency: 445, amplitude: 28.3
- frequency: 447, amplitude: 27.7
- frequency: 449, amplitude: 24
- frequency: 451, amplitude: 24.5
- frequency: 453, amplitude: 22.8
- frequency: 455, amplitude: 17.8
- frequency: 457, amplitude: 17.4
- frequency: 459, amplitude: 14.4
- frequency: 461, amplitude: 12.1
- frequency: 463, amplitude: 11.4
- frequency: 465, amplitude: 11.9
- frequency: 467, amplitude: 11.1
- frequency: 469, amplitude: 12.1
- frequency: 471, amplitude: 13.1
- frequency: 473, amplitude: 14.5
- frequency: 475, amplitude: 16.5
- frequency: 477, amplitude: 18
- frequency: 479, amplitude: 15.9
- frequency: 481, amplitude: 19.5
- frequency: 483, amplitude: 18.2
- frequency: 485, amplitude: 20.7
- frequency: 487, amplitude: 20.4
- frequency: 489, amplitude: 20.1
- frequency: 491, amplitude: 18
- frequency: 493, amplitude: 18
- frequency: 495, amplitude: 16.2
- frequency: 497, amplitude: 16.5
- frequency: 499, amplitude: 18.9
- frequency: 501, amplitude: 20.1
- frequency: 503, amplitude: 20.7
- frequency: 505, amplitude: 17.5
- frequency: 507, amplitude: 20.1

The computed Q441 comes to 31.9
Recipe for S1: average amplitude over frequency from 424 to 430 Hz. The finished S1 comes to 28.1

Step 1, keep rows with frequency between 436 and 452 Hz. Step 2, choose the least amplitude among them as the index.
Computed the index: 24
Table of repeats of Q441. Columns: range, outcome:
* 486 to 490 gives 20.2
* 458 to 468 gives 12.2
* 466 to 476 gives 13.5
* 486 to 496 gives 18.5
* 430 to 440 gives 33.7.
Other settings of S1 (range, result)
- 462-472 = 11.9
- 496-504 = 19.1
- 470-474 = 13.8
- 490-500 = 17.5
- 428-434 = 30.9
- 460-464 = 11.8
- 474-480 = 16.8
